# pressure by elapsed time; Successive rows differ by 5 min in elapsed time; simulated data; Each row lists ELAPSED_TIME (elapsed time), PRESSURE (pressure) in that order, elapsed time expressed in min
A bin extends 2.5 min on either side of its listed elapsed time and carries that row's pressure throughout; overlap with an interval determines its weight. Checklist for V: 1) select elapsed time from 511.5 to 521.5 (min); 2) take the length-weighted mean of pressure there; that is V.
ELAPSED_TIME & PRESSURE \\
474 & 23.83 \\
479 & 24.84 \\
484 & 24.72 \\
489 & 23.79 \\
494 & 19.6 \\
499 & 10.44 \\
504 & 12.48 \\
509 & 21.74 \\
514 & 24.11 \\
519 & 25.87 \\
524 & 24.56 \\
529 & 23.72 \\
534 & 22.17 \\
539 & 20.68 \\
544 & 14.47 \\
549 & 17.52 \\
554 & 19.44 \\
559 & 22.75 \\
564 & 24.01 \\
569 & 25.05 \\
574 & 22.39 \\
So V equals 25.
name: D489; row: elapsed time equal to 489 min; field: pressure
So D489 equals 23.79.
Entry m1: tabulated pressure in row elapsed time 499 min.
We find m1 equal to 10.44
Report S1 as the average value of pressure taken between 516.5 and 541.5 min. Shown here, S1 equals 23.4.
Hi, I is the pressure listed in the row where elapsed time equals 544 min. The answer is 14.47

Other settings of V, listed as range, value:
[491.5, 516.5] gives 17.7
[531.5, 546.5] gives 19.1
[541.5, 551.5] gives 16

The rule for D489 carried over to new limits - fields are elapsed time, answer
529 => 23.72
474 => 23.83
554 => 19.44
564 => 24.01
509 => 21.74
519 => 25.87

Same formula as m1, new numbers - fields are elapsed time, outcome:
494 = 19.6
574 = 22.39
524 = 24.56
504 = 12.48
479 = 24.84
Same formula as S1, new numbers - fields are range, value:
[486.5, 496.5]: 21.7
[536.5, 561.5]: 19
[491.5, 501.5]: 15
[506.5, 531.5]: 24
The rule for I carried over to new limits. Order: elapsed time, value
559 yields 22.75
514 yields 24.11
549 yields 17.52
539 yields 20.68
